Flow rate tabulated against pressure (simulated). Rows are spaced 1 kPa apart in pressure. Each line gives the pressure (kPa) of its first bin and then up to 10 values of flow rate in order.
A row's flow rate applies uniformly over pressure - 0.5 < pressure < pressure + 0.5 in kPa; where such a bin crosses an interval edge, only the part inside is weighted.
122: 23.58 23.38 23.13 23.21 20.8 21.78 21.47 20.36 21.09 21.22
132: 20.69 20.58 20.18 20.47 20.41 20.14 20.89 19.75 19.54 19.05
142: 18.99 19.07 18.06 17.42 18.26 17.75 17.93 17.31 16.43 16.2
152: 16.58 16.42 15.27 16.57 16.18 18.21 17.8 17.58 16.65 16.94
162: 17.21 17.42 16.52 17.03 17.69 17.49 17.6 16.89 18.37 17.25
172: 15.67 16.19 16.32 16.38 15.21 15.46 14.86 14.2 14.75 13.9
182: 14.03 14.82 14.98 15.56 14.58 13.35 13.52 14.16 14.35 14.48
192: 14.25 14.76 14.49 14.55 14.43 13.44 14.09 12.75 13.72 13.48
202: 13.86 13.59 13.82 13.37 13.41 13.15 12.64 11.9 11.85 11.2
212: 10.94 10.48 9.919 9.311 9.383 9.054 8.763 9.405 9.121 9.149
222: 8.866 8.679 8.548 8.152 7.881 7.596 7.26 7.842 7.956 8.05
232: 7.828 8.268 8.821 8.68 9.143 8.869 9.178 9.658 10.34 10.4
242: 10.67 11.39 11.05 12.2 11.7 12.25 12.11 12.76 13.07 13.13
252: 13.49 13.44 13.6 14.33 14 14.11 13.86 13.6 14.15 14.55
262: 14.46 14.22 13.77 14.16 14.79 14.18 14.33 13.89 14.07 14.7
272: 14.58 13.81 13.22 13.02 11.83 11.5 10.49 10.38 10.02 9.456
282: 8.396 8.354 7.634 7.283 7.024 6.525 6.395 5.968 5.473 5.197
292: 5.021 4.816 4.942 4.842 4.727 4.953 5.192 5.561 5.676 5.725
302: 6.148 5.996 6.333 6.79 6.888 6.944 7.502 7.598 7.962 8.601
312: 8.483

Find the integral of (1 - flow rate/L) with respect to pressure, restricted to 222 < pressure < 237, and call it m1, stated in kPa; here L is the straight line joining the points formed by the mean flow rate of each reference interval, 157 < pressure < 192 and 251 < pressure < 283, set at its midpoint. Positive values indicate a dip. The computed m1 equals 6.3 kPa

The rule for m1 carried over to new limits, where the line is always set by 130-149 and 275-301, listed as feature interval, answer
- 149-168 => 1.0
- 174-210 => 2.4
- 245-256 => -2.9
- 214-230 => 5.1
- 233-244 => 1.5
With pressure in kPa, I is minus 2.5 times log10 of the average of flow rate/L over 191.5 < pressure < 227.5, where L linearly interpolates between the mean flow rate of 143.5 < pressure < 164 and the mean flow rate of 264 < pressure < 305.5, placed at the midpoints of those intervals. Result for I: 0.19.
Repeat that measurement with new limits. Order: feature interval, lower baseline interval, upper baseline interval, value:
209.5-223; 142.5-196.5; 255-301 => 0.36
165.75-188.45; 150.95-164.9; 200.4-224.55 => -0.06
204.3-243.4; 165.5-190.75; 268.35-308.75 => 0.28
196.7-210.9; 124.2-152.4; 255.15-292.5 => 0.18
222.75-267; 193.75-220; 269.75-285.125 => 0.03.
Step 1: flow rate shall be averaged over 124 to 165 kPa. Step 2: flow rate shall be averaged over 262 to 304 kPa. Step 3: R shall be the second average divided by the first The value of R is 0.49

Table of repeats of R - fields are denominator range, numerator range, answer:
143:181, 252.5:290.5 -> 0.71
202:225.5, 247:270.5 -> 1.29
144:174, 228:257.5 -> 0.64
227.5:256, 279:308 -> 0.60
